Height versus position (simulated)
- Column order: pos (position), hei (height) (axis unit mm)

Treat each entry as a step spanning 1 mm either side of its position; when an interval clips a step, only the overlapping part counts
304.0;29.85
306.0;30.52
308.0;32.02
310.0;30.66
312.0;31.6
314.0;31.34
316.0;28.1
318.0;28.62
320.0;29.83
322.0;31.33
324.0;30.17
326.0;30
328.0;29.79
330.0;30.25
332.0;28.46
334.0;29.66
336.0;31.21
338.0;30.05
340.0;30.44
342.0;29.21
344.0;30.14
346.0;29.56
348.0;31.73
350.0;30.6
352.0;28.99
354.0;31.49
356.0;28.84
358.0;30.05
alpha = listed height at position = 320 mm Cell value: 29.83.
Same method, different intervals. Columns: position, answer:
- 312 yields 31.6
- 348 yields 31.73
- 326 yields 30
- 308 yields 32.02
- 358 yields 30.05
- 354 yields 31.49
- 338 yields 30.05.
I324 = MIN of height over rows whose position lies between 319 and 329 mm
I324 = 29.79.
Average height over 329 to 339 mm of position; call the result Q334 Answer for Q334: 29.9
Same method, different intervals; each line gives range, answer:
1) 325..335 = 29.6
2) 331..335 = 29.1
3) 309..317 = 30.4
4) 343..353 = 30.2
